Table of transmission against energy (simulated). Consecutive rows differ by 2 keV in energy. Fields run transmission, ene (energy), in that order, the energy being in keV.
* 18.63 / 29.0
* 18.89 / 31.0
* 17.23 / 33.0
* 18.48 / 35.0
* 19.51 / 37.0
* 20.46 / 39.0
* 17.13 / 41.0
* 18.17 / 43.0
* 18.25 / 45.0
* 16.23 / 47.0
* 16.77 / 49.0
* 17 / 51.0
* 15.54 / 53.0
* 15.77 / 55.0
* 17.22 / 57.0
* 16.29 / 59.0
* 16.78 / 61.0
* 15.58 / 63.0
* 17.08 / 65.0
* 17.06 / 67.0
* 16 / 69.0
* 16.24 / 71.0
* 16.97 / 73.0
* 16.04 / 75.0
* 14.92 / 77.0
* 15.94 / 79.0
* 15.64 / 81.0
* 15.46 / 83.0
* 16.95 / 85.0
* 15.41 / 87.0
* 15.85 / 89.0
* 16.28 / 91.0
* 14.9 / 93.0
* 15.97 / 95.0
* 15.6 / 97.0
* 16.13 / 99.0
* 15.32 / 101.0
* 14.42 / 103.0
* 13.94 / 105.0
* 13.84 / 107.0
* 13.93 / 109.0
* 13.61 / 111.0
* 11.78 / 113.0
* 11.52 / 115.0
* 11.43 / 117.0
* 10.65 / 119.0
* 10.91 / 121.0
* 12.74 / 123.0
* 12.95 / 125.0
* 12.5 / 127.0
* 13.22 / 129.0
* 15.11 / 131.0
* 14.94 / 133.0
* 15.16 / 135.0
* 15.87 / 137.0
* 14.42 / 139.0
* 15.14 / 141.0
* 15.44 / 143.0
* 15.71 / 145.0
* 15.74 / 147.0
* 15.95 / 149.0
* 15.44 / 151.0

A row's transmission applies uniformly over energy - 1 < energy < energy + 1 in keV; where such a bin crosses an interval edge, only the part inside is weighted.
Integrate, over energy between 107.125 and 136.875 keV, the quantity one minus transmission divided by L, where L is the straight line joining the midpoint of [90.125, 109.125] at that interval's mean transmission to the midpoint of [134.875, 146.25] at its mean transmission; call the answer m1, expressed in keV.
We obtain 4.3 keV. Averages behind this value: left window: 15.1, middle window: 13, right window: 15.3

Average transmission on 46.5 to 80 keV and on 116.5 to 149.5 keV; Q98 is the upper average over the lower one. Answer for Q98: 0.86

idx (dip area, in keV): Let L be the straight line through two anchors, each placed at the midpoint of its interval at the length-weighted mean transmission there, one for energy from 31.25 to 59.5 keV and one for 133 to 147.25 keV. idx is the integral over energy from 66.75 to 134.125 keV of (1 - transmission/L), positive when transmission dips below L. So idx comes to 7.2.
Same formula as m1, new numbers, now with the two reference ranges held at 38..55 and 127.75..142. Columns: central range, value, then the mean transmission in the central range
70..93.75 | 0.6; 15.9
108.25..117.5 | 1.8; 12.5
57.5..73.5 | 0.3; 16.5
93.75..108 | 0.7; 15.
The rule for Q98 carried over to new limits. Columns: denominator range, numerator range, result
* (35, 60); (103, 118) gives 0.75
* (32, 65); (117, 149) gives 0.81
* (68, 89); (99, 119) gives 0.83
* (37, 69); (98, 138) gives 0.79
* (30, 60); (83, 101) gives 0.90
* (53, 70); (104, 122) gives 0.76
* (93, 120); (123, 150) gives 1.07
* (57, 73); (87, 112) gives 0.91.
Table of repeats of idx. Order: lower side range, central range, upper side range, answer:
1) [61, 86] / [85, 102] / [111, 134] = -1.2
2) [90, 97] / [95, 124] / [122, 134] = 2.7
